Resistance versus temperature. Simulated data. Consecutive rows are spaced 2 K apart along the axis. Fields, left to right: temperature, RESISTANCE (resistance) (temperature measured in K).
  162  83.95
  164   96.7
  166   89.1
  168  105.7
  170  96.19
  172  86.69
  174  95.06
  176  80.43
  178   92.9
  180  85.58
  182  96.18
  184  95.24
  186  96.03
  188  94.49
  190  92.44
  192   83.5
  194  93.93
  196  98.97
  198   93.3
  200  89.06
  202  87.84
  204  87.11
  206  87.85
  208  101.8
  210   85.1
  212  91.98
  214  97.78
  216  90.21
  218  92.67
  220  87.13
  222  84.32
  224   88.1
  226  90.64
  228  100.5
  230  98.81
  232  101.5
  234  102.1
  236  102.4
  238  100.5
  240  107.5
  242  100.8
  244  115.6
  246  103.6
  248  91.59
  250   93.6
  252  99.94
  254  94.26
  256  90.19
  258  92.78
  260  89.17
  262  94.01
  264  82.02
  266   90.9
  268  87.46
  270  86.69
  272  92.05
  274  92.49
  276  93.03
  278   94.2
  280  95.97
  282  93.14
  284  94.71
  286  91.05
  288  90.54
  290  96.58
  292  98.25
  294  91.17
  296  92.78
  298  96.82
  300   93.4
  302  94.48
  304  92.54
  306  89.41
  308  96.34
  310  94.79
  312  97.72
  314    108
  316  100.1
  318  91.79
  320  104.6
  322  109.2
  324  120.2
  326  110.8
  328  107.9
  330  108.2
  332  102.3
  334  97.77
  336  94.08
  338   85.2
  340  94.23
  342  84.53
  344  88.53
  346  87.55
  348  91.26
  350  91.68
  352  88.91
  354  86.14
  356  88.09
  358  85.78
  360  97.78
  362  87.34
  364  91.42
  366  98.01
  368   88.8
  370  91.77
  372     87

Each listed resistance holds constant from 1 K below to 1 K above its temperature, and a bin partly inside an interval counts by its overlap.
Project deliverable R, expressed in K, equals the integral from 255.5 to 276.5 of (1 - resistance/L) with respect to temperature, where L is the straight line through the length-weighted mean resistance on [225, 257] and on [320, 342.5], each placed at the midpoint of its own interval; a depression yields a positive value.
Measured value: 2.1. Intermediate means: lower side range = 99.6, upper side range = 102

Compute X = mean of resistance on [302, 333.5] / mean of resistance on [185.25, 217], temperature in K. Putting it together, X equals 1.11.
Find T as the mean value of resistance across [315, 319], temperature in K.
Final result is 95.9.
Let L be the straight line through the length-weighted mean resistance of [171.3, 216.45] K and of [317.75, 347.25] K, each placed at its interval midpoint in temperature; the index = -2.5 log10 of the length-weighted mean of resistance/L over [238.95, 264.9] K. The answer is -0.021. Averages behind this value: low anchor 91.5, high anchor 99.2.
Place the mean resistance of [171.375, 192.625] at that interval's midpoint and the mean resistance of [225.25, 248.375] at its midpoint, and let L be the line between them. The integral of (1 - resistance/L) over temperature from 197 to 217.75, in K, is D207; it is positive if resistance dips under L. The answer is 1.0 K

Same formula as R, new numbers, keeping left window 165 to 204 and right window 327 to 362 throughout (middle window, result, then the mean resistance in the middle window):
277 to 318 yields -1.1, 95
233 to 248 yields -1.9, 104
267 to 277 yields 0.2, 90.3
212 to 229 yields 0.1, 91.5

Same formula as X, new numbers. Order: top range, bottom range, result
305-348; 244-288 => 1.06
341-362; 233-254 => 0.88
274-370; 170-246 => 1.01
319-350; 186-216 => 1.08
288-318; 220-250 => 0.97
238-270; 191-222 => 1.05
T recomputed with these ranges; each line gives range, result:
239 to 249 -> 104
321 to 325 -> 115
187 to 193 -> 90.1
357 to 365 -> 90.6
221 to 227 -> 87.7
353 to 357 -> 87.1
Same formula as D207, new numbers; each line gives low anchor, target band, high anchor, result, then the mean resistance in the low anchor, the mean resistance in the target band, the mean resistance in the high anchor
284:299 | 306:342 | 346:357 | -3.7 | 93.9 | 101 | 89.1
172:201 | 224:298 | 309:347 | 0.3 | 91.8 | 95.3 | 99.3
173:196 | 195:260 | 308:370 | -1.6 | 91.8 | 95.2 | 96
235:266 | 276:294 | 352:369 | 0.2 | 97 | 94.1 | 90.3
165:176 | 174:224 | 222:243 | 2.4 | 93.3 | 91.1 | 98.6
